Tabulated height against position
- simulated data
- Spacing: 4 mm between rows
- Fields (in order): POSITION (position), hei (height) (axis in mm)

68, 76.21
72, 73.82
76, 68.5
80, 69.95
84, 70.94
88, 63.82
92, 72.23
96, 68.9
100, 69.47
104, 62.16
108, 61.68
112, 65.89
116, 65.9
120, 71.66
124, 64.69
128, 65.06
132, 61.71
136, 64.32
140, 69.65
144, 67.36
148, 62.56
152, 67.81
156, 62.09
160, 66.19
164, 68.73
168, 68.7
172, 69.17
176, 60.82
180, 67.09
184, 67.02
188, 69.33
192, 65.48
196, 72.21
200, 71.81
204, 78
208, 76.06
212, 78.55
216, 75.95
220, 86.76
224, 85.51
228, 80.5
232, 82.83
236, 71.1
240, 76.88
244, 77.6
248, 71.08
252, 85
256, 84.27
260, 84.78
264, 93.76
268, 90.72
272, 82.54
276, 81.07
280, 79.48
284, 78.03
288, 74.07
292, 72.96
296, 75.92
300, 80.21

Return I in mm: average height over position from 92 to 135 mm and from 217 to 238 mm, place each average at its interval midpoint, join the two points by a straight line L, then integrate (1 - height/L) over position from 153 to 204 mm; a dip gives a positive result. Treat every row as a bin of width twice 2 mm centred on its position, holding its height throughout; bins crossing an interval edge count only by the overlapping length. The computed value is 4.6 mm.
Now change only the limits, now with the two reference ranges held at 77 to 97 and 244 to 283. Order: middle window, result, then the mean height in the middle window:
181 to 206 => 2.3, 70.5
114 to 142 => 2.4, 66.1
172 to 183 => 1.6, 65.2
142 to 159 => 2.1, 65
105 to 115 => 1.0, 63.8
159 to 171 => 1.2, 68.1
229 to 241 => 0.5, 77.2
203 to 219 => 0.3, 77.7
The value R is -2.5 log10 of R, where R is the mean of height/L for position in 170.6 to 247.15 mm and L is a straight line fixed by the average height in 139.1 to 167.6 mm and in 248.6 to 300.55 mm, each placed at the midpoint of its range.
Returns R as -0.01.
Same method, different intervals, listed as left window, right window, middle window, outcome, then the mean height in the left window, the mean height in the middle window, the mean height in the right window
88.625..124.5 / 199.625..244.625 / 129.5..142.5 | 0.07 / 66.9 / 65.3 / 78.7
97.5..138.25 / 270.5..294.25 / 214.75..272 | -0.10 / 65.3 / 82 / 77.9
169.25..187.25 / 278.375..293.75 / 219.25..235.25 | -0.17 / 66.4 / 82.7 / 76.1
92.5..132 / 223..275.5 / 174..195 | 0.13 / 66.2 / 66.2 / 82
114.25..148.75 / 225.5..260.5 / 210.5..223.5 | -0.07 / 66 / 81.1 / 79.2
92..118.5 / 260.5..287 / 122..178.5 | 0.08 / 66.3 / 65.6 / 83.9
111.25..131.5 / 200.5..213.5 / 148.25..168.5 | 0.07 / 66.3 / 66.2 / 76.8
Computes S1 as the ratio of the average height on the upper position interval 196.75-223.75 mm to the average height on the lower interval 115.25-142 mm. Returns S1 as 1.18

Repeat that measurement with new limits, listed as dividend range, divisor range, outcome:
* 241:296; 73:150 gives 1.21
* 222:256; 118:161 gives 1.20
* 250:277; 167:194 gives 1.29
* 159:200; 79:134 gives 1.02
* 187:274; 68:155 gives 1.18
